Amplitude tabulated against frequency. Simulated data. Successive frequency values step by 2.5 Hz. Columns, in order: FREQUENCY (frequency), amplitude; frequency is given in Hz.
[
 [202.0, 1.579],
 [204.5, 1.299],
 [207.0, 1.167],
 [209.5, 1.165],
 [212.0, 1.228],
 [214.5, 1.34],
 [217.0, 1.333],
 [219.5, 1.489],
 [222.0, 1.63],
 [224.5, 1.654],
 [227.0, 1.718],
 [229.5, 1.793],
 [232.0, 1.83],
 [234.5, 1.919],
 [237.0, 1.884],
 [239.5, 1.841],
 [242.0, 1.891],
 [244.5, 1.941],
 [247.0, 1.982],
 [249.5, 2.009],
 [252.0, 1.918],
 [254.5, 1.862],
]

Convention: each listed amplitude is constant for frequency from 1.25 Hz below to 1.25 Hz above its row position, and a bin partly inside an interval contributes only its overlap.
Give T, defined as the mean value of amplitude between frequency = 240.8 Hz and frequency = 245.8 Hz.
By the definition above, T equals 1.92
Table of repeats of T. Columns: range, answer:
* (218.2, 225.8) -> 1.59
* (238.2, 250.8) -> 1.93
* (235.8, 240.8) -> 1.86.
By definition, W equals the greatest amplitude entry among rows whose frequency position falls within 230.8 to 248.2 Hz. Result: 1.982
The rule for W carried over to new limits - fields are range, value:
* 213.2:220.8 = 1.489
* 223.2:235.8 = 1.919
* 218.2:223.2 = 1.63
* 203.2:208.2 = 1.299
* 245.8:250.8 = 2.009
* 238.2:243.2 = 1.891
